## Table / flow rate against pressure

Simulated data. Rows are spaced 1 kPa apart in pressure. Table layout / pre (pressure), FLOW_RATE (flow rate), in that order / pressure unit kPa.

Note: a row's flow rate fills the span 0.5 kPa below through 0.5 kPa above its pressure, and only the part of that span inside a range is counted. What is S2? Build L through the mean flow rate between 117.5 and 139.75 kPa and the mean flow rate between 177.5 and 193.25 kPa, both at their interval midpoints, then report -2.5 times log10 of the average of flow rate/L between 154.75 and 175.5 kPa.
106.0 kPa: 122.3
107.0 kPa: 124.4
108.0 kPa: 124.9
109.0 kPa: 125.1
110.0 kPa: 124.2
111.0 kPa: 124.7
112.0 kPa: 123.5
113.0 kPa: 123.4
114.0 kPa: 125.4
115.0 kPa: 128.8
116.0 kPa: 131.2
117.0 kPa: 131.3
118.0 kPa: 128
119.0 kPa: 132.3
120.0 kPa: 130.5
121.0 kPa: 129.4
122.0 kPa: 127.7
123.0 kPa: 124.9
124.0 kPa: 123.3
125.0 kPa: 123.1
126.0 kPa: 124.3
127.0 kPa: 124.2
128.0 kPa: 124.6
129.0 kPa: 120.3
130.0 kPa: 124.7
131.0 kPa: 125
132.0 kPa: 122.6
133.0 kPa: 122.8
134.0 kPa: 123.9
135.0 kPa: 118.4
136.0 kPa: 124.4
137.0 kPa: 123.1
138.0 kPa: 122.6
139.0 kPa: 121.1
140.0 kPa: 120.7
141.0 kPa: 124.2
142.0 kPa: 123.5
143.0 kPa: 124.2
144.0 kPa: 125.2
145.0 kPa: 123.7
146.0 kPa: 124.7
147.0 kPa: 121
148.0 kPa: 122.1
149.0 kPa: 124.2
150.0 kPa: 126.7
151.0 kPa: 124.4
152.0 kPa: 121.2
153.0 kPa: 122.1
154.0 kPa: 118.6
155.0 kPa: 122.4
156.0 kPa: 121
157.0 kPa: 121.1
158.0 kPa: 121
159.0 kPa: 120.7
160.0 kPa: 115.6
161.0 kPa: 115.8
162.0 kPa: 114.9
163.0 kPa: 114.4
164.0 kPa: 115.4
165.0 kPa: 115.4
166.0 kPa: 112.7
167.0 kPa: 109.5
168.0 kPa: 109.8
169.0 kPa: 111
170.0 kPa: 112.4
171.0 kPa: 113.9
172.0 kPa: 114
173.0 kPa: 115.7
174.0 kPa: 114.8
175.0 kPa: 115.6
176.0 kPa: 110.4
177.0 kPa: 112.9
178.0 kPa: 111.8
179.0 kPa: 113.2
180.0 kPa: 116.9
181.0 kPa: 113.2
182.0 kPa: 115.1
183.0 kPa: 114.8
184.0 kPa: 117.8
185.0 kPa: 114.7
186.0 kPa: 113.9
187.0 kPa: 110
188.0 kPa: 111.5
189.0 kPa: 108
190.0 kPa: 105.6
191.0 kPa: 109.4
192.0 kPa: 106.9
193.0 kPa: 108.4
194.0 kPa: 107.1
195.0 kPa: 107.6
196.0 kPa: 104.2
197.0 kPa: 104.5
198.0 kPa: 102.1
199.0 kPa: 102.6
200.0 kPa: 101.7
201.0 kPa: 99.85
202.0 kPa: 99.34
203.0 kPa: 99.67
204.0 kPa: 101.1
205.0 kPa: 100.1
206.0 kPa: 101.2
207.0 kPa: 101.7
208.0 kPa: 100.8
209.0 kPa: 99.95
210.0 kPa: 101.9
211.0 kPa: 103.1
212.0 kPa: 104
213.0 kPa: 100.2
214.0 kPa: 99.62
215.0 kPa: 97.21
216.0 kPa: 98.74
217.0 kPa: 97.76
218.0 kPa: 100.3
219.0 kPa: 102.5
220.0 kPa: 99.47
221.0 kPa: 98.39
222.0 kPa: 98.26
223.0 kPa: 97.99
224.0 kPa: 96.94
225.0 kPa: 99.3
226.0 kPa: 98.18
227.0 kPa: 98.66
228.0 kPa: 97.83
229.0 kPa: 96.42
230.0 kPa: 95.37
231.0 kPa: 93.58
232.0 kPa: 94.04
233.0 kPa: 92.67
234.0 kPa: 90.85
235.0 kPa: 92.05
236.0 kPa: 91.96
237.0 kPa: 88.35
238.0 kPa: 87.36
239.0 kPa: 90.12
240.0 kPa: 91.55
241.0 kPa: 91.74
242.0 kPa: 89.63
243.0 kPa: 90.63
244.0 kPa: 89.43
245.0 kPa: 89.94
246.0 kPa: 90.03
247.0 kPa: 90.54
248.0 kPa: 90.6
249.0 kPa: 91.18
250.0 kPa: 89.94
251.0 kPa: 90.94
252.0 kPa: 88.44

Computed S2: 0.01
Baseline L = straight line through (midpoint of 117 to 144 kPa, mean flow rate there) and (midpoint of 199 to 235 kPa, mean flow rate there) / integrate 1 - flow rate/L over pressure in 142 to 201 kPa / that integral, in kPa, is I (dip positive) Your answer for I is -1.2 kPa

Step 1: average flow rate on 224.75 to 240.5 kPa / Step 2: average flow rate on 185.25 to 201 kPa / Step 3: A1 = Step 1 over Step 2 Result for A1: 0.88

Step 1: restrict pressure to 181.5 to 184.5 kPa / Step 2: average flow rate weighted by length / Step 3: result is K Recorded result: 116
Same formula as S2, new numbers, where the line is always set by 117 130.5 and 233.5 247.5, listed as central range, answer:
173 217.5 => -0.02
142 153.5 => -0.04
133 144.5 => -0.01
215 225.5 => -0.03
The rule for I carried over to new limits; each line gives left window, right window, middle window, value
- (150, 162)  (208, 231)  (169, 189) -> -0.2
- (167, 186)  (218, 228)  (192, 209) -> 0.5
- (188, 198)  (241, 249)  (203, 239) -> 0.1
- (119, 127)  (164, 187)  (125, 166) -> -0.2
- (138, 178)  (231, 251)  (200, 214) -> 0.1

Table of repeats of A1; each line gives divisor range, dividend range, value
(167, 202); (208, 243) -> 0.87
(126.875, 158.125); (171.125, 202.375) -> 0.89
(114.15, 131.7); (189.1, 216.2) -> 0.81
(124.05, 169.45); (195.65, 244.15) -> 0.81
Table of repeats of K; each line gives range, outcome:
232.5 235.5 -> 91.9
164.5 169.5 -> 112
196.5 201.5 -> 102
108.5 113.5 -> 124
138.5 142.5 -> 122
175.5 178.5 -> 112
